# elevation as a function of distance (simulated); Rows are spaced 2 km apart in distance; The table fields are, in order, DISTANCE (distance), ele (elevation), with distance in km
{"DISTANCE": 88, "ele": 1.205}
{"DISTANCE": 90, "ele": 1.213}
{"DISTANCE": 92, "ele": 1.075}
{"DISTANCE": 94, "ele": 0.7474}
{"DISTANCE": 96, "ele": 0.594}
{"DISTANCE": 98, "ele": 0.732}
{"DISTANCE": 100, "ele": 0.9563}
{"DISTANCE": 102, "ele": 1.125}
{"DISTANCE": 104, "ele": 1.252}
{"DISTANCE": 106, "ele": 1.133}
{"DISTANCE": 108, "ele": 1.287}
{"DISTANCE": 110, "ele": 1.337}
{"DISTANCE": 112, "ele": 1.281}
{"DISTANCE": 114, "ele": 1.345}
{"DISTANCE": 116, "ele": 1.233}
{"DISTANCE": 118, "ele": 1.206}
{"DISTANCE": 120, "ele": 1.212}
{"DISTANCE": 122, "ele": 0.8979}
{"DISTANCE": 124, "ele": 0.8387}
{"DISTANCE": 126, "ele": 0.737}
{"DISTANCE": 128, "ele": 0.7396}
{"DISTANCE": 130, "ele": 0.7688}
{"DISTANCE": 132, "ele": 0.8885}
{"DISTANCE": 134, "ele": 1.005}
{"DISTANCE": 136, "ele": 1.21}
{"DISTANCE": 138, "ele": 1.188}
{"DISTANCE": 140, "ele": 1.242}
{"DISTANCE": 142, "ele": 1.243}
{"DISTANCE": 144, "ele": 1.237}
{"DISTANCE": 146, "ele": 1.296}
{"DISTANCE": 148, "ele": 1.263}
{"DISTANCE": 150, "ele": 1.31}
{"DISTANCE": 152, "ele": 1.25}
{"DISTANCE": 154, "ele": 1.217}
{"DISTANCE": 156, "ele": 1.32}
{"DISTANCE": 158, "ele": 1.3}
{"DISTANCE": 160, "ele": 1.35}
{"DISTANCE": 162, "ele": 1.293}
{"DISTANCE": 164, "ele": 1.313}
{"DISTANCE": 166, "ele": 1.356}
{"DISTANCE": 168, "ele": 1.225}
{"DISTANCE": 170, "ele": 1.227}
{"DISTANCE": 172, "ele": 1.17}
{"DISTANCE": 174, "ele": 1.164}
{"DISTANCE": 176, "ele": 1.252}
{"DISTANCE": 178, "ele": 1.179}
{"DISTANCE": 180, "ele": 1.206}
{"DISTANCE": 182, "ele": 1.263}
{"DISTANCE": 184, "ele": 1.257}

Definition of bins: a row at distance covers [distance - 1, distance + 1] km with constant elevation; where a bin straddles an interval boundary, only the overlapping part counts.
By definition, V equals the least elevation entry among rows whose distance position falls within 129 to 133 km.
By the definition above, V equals 0.7688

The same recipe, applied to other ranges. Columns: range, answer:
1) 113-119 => 1.206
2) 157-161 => 1.3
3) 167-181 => 1.164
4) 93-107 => 0.594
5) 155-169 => 1.225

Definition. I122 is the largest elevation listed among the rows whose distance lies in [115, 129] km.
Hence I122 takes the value 1.233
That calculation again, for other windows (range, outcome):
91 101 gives 1.075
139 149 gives 1.296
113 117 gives 1.345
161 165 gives 1.313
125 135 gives 1.005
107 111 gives 1.337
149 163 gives 1.35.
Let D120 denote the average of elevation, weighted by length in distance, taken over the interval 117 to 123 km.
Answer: 1.11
